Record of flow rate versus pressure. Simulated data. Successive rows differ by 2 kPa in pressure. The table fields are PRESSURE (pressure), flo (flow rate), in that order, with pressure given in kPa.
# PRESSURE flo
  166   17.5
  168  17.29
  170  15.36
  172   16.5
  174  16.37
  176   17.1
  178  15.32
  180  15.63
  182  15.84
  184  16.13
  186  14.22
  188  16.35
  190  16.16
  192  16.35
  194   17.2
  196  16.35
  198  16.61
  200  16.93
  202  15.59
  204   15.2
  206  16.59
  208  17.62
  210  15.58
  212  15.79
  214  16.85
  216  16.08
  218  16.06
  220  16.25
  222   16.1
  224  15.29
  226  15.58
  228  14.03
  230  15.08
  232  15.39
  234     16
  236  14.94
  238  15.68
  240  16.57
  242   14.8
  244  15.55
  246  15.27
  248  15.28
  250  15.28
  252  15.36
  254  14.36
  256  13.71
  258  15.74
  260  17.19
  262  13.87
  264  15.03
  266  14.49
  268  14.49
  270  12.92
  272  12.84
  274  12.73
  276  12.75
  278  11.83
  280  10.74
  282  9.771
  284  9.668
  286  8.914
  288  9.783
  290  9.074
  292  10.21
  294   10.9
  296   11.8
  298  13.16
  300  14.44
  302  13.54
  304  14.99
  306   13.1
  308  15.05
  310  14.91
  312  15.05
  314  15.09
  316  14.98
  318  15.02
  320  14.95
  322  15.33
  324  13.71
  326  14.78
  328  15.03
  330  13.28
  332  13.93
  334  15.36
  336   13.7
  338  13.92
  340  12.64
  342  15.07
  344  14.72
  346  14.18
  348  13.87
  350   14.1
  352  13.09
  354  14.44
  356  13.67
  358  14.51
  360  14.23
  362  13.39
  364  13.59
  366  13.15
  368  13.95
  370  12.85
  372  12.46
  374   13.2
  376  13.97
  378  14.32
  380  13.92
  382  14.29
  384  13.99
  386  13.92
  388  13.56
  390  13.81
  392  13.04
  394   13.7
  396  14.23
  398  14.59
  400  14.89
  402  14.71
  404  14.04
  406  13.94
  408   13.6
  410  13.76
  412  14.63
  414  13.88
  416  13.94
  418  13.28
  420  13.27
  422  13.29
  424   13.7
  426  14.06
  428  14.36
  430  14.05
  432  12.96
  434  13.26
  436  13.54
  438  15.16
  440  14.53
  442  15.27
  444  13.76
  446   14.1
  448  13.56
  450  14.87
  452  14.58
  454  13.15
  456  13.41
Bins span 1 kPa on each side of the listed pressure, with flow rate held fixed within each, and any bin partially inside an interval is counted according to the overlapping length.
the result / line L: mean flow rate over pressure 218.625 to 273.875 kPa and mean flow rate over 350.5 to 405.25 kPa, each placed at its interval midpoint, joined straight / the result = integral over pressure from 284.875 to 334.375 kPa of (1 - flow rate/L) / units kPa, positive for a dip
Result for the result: 3.5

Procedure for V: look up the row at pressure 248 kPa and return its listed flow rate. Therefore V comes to 15.28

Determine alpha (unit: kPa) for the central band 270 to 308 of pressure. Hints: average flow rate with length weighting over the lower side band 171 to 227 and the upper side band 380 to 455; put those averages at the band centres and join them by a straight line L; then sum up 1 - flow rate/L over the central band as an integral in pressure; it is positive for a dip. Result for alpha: 8.57 kPa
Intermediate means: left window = 16.1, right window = 14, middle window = 11.8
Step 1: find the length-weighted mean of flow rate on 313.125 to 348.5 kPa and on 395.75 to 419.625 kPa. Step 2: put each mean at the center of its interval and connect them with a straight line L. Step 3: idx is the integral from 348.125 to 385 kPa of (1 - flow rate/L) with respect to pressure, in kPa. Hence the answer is 1.4 kPa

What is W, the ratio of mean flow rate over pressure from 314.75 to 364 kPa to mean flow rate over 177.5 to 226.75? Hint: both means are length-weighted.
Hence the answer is 0.89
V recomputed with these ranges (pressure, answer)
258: 15.74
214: 16.85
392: 13.04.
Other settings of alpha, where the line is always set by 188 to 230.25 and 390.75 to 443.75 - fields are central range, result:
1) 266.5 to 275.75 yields 1.31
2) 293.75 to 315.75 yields 1.68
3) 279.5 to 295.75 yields 5.68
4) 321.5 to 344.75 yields 0.90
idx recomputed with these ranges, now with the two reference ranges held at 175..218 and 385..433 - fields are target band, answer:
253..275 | 1.6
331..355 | 0.8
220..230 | 0.3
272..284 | 3.0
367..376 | 0.7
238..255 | 0.3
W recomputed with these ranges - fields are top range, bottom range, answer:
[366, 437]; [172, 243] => 0.87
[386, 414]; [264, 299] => 1.21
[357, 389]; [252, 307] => 1.08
